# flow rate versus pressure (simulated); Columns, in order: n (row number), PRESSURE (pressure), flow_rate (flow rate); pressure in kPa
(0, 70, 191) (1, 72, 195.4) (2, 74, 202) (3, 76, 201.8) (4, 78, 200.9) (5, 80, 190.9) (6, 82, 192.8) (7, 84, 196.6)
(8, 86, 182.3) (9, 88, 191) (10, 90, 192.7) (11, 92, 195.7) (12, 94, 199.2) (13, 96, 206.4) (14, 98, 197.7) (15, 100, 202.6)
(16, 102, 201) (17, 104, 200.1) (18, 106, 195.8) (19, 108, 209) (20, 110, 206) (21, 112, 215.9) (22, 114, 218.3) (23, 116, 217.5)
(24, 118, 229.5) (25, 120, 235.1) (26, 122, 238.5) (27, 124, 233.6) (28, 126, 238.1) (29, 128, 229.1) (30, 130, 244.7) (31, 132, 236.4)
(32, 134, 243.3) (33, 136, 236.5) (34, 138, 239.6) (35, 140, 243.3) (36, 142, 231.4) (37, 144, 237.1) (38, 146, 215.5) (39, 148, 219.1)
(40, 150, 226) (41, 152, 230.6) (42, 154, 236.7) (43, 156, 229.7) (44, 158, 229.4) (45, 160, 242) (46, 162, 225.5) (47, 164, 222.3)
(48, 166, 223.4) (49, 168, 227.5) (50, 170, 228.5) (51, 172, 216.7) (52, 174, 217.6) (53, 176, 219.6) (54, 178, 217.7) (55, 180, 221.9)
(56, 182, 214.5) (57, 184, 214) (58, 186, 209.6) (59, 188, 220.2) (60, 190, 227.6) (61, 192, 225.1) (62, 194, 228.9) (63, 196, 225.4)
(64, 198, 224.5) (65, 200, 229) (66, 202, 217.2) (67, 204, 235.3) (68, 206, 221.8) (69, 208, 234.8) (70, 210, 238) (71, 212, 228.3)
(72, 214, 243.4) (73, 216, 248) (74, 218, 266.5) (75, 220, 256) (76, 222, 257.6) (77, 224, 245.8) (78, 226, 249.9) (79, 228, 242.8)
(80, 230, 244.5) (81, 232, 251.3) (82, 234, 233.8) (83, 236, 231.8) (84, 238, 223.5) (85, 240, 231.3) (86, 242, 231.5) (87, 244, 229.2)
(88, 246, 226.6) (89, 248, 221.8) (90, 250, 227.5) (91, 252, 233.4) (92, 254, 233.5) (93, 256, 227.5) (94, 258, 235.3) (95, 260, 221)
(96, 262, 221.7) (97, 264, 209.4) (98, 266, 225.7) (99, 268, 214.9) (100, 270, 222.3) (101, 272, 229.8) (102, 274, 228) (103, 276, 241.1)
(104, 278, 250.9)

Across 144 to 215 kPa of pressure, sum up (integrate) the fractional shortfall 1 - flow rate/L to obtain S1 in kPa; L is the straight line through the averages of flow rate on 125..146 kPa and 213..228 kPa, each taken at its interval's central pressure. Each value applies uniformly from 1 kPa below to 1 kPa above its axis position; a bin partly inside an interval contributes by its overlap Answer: 5.53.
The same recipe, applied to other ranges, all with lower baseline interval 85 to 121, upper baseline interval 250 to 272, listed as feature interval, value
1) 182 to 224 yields -2.8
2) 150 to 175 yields -1.7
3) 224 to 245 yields -1.5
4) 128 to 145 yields -2.4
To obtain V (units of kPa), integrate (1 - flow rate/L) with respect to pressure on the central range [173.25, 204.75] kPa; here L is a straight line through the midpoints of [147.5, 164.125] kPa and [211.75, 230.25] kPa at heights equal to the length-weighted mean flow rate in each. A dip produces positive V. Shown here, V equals 2.4 kPa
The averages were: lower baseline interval 230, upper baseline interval 249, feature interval 222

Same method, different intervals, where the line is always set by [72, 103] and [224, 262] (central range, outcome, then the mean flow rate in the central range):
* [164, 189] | -0.2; 219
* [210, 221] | -1.0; 247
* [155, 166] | -0.8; 229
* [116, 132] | -2.3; 234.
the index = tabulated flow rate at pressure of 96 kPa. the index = 206.4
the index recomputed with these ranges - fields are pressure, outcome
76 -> 201.8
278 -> 250.9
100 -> 202.6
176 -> 219.6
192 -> 225.1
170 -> 228.5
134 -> 243.3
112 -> 215.9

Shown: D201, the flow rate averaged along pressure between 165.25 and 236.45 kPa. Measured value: 232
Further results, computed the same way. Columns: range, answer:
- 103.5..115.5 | 208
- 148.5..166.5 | 229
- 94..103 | 202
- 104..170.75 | 228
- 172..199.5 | 221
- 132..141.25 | 240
